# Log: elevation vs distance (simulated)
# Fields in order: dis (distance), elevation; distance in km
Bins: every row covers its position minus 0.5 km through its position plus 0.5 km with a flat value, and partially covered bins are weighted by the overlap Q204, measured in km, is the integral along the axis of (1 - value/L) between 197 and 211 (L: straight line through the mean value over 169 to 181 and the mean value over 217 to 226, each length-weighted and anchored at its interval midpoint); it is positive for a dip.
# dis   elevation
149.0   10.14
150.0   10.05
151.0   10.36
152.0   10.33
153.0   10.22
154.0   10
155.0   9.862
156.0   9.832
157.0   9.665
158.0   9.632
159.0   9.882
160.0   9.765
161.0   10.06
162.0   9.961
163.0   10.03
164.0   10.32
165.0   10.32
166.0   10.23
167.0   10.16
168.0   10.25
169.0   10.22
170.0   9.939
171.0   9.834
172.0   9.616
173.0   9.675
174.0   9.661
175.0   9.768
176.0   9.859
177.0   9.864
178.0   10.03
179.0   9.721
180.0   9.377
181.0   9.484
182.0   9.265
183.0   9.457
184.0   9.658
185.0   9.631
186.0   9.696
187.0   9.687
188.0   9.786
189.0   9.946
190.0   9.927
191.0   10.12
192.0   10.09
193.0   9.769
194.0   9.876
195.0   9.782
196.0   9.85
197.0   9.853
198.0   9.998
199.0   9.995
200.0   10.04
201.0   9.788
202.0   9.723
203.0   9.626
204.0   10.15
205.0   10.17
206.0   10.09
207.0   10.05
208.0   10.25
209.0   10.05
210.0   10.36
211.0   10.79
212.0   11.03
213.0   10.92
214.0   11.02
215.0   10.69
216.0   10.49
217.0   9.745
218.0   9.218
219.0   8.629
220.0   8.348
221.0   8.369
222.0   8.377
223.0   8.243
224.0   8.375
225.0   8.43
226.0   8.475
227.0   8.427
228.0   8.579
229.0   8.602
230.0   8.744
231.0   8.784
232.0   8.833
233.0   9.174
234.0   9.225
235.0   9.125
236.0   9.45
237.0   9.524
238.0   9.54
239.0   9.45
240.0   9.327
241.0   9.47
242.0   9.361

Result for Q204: -1.60 km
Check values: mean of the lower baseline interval 9.77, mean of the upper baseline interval 8.57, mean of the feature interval 10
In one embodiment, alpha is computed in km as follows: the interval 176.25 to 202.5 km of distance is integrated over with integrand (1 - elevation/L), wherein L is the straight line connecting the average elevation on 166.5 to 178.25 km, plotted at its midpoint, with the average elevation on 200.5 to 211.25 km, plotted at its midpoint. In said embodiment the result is 0.5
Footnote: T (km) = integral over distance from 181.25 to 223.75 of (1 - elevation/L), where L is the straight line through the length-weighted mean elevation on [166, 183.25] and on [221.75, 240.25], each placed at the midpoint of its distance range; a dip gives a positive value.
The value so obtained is -2.2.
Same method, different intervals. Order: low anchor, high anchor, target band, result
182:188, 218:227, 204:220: -2.5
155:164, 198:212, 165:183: 0.2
